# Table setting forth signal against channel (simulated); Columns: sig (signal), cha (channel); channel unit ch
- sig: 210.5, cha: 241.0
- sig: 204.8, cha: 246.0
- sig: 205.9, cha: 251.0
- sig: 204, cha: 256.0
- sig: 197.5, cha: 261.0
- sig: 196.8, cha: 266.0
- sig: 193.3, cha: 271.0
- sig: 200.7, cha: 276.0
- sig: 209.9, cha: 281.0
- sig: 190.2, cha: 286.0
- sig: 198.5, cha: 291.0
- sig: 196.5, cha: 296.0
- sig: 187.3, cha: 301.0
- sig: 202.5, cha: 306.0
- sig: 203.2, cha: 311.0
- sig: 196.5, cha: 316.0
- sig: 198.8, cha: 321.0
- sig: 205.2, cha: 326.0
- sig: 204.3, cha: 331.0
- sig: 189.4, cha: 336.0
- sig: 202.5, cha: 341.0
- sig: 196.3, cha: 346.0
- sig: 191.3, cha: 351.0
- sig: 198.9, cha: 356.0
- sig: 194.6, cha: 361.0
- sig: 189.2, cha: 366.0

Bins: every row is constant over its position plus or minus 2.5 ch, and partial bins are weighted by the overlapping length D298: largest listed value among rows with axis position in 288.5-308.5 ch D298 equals 202.5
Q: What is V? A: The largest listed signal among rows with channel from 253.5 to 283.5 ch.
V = 209.9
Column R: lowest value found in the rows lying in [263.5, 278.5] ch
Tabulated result 193.3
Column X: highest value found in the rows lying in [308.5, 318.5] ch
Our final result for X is 203.2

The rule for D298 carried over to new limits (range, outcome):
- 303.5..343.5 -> 205.2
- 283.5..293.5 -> 198.5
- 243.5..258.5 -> 205.9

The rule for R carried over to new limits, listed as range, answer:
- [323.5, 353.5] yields 189.4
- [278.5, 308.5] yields 187.3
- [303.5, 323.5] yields 196.5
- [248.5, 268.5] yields 196.8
